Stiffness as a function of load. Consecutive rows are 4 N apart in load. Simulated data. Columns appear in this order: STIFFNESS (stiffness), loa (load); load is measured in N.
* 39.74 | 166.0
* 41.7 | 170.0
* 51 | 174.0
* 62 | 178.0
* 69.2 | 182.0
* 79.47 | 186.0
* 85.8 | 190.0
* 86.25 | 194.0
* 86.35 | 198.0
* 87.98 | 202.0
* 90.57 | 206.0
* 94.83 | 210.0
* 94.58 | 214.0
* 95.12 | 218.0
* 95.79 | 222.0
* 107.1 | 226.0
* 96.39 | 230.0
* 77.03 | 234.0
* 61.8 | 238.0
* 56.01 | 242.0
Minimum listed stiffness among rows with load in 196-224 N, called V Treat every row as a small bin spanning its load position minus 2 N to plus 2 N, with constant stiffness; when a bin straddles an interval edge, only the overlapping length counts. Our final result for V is 86.35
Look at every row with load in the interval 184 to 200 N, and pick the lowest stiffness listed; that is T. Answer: 79.47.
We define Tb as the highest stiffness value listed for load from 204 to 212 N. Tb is 94.83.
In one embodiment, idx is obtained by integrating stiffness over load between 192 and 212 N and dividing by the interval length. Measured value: 89.2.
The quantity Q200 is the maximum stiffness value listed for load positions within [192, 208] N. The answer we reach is 90.57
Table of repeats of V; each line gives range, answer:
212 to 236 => 77.03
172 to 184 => 51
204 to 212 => 90.57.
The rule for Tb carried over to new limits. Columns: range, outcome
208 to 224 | 95.79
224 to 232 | 107.1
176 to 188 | 79.47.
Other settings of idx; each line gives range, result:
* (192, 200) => 86.3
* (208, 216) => 94.7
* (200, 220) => 92.6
